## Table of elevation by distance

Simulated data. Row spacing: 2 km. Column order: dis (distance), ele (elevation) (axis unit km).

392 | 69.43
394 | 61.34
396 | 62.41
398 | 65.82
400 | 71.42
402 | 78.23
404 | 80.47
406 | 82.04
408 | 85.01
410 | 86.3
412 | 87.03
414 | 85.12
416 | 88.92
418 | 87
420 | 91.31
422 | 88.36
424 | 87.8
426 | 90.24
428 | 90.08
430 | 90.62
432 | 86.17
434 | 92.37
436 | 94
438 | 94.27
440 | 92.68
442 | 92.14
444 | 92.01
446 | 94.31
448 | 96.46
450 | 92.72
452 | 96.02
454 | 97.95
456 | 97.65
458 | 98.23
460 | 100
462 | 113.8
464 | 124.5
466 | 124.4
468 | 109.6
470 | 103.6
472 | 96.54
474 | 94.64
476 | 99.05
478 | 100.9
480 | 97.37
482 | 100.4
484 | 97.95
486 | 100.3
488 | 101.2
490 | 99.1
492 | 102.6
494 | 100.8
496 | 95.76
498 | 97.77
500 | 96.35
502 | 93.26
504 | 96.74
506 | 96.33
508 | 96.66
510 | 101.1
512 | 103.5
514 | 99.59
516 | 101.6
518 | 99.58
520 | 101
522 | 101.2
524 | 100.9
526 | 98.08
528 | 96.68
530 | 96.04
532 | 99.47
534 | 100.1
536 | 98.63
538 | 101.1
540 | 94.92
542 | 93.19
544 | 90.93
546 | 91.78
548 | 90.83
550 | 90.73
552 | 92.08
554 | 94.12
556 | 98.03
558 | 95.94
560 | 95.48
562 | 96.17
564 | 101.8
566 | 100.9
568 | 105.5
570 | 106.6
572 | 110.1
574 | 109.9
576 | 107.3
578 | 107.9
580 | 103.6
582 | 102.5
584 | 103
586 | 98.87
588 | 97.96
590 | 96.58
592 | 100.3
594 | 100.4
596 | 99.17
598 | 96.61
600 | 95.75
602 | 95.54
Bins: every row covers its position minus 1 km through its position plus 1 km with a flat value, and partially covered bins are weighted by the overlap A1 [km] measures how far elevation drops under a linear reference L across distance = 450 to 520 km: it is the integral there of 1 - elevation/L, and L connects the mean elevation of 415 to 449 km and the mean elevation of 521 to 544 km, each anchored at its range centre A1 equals -4.63 km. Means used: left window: 91.1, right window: 97.9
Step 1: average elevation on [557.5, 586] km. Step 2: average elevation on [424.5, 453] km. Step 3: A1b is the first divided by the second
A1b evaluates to 1.12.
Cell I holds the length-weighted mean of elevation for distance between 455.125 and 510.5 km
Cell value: 101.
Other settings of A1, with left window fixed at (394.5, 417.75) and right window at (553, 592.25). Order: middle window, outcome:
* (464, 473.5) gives -2.37 km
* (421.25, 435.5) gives -1.27 km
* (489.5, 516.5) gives -1.85 km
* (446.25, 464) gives -2.99 km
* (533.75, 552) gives 0.61 km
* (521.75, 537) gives -0.47 km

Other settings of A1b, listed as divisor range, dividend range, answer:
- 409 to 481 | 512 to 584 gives 1.04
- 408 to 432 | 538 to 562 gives 1.06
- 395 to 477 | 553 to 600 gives 1.10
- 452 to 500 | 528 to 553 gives 0.93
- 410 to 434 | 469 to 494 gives 1.12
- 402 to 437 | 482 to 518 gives 1.13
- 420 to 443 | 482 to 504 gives 1.08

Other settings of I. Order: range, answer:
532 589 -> 99.3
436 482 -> 100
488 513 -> 98.4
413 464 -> 93.8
